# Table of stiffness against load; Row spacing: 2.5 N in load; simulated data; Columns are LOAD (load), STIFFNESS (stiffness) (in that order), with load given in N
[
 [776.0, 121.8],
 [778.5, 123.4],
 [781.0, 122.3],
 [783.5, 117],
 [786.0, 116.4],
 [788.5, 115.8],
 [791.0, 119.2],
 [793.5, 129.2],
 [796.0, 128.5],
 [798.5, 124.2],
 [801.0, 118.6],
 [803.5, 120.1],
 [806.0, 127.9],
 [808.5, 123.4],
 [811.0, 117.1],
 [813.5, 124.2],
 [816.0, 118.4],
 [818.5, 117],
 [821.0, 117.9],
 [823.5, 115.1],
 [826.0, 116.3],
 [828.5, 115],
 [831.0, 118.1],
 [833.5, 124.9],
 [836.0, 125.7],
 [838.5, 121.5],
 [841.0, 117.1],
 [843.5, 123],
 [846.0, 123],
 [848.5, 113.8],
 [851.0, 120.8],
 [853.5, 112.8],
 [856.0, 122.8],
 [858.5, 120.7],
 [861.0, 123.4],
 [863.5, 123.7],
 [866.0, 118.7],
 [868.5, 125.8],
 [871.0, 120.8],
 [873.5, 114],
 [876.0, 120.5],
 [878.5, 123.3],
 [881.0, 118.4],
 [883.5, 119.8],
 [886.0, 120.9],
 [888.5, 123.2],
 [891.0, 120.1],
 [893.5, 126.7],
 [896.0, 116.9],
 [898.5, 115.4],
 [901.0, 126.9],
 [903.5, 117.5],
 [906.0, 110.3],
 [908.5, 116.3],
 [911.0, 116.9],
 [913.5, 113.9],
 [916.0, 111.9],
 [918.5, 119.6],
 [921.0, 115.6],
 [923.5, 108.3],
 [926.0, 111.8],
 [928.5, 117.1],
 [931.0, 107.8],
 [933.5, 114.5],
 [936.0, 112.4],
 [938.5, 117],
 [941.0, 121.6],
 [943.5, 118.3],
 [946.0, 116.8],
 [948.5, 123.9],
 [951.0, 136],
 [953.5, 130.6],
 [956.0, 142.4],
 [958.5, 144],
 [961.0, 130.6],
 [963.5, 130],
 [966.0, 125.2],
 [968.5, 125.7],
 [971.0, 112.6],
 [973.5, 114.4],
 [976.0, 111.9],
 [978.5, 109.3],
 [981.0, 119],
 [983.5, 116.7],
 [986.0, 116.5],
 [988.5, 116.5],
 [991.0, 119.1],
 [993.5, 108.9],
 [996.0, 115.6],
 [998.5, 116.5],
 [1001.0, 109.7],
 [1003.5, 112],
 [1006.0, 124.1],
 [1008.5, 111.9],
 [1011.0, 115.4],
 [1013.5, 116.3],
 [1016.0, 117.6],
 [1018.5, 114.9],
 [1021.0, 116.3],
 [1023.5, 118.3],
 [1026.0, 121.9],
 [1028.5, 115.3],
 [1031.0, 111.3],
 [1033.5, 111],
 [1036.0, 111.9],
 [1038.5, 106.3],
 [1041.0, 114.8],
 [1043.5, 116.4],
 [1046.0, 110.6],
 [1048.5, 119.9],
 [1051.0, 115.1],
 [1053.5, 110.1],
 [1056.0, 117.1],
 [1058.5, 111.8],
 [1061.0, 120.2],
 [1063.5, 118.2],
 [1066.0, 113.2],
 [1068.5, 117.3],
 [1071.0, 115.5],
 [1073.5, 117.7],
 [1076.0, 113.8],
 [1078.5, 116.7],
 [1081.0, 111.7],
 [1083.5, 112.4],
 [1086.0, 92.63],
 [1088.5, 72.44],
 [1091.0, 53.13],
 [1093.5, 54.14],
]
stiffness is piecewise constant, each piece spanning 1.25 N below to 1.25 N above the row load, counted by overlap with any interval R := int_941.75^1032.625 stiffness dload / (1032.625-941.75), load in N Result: 120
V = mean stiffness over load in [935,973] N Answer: 126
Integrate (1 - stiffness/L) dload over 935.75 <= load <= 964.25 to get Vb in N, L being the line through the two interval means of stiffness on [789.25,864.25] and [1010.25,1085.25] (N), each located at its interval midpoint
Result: -2.4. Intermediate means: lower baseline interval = 121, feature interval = 127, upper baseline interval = 115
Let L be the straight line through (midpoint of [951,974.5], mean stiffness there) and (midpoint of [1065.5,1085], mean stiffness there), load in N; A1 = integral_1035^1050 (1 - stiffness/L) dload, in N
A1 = 0.7 N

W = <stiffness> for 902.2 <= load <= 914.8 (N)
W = 115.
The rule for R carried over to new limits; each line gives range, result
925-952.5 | 118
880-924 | 118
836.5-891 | 120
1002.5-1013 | 116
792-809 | 125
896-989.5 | 119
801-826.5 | 120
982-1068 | 115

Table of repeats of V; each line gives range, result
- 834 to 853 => 121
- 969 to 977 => 114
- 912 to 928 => 114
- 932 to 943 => 116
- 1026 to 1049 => 113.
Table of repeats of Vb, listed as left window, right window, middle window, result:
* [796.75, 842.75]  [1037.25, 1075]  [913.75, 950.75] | 0.55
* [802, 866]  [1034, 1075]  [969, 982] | 0.29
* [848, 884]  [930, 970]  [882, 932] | 2.24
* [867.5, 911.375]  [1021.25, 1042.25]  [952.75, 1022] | -2.14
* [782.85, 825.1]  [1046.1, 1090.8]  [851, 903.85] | -1.33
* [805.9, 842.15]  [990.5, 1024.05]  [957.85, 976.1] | -1.28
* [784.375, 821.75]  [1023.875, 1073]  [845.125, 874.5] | -0.08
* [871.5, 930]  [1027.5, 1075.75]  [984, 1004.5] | 0.20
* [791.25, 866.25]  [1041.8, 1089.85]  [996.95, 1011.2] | -0.11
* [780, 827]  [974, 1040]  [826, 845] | -0.15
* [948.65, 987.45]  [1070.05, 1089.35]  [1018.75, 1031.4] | -0.14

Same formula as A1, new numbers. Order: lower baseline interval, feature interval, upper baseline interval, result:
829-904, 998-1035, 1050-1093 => -1.7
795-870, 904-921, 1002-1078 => 0.5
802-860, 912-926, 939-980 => 1.1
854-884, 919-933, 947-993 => 1.1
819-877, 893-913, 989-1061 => 0.1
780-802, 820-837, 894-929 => 0.1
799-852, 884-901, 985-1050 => -0.4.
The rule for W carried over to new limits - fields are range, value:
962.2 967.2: 128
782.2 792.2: 117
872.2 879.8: 119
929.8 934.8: 111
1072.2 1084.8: 114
